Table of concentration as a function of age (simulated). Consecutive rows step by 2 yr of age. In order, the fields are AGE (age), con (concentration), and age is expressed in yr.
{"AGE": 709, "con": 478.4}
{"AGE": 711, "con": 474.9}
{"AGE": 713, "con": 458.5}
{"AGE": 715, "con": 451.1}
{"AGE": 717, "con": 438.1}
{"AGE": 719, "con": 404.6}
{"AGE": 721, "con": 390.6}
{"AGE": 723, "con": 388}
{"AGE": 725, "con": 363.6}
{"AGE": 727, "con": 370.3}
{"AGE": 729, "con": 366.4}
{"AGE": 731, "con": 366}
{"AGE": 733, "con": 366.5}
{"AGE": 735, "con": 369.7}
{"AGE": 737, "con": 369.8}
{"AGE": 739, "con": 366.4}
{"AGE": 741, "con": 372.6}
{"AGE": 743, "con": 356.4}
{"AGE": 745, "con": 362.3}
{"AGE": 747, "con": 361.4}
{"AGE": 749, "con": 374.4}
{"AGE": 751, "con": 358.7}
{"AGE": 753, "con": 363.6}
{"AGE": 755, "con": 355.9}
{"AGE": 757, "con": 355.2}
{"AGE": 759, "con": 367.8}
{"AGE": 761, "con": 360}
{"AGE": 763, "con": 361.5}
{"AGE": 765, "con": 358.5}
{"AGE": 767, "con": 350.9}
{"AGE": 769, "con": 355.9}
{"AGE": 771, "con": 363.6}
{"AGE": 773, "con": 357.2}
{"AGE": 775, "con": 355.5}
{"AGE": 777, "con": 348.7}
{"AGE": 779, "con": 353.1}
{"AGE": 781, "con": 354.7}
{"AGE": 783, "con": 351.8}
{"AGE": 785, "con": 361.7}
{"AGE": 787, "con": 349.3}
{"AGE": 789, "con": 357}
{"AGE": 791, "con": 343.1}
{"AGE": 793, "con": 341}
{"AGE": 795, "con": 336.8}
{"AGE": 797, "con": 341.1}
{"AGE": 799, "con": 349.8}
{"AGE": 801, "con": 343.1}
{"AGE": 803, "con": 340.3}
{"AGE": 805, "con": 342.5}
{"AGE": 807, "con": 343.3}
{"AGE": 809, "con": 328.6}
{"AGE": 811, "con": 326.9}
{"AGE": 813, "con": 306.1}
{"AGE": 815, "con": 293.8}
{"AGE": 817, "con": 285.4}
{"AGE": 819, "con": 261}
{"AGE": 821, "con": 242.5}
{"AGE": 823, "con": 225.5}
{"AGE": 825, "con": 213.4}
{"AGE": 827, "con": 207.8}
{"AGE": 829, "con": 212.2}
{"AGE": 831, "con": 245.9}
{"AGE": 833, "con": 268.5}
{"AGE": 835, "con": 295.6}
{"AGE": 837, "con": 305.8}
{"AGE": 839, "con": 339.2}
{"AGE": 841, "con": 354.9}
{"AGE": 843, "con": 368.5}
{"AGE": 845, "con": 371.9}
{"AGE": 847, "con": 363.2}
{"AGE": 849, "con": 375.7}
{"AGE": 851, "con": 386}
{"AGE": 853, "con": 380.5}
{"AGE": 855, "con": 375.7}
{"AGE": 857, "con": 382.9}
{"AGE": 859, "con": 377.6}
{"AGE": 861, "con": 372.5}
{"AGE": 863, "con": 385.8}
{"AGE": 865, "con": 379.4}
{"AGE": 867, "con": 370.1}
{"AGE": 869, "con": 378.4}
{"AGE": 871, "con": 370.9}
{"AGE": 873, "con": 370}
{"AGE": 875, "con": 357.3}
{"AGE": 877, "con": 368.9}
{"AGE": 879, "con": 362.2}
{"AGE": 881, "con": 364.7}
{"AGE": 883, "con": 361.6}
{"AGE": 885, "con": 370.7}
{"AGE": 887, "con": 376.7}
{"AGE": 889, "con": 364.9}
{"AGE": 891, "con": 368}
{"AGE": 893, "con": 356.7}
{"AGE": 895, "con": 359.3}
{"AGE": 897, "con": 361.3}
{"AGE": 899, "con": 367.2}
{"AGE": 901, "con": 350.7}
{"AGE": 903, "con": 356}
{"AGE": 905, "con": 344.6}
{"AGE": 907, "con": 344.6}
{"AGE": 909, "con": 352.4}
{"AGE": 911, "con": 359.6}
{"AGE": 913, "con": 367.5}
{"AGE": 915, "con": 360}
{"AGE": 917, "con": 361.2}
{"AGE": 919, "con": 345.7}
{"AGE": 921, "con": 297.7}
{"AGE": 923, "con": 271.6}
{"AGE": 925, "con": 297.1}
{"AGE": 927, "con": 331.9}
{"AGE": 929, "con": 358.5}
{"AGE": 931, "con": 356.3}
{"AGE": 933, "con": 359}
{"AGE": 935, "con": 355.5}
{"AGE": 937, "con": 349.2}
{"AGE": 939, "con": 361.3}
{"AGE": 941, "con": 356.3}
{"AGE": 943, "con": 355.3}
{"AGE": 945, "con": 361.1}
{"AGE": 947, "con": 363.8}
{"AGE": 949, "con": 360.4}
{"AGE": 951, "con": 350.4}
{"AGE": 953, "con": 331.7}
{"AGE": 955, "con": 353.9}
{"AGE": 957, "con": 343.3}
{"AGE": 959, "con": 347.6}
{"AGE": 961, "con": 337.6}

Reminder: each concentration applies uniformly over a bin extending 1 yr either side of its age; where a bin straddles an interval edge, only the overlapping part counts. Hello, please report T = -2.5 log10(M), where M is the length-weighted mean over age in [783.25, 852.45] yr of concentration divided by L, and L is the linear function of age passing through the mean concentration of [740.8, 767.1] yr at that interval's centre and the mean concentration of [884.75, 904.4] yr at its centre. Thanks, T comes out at 0.15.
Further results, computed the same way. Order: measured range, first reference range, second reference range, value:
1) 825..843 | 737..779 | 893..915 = 0.27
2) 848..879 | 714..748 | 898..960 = -0.05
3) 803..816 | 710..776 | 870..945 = 0.13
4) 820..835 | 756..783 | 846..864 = 0.50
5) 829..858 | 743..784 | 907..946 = 0.04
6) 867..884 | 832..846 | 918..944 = -0.11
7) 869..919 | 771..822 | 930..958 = -0.04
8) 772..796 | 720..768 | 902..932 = 0.03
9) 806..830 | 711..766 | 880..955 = 0.33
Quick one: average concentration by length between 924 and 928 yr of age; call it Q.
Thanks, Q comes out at 314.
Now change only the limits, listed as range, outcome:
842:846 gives 370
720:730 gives 376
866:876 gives 369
